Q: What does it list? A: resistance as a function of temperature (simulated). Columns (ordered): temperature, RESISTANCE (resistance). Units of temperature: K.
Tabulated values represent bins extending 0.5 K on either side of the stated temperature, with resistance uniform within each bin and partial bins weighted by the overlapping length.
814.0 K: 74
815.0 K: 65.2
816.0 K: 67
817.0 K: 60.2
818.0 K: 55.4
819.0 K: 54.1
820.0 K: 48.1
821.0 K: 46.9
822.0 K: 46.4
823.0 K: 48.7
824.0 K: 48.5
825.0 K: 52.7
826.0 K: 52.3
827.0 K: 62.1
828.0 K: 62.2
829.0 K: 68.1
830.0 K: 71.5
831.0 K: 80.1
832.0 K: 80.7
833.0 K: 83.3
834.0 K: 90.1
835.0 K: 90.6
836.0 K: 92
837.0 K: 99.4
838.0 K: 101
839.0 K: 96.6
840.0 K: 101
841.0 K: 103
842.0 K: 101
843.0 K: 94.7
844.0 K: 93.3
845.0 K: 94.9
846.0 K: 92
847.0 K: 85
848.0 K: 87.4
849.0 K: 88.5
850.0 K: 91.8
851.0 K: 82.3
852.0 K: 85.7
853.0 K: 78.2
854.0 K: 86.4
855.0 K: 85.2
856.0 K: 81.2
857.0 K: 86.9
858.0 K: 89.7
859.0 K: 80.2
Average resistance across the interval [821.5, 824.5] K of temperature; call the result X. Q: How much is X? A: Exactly 47.9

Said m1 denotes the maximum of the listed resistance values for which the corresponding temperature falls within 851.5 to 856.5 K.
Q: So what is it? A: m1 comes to 86.4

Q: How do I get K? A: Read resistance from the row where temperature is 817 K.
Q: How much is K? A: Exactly 60.2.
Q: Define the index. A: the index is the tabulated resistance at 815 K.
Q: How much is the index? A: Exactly 65.2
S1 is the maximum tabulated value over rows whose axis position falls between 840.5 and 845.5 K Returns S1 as 103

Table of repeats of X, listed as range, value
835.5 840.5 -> 98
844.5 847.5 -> 90.6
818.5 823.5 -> 48.8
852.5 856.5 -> 82.8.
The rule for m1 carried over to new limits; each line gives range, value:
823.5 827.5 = 62.1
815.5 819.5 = 67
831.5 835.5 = 90.6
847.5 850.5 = 91.8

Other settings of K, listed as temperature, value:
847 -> 85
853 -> 78.2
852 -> 85.7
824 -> 48.5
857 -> 86.9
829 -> 68.1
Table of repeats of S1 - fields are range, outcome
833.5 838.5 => 101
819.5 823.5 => 48.7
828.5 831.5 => 80.1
